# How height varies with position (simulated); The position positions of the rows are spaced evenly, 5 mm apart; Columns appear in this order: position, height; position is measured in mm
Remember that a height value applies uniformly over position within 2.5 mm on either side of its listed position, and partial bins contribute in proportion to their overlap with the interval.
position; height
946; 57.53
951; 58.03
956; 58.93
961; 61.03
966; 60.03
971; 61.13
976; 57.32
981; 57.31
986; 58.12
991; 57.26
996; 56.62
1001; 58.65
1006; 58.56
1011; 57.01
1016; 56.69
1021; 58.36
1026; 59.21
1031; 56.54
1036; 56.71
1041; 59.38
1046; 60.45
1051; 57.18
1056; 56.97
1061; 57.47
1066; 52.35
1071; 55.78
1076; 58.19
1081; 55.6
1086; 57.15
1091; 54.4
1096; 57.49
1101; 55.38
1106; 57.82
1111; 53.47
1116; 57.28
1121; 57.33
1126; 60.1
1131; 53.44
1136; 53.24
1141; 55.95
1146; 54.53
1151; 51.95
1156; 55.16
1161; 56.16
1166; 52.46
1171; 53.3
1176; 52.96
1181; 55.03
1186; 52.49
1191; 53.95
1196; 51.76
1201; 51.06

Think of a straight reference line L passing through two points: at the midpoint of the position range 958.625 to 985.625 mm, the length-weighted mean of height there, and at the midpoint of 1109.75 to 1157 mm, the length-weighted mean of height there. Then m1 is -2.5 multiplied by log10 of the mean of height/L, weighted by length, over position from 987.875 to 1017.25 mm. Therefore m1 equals 0.02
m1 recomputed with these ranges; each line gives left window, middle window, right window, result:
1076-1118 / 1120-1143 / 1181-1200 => -0.02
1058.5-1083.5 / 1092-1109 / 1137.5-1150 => -0.02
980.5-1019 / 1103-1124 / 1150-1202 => -0.03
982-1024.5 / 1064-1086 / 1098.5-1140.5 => 0.02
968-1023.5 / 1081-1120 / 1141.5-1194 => -0.01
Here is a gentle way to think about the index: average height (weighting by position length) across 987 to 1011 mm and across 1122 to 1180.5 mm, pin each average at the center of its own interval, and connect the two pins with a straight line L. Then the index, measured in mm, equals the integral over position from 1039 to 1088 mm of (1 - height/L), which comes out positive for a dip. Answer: -0.6 mm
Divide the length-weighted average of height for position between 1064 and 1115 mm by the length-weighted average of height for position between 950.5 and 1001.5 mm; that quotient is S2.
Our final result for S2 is 1.0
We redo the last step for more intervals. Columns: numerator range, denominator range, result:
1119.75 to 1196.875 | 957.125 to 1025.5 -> 0.93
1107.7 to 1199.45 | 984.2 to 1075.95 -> 0.95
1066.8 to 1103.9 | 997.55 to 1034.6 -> 0.97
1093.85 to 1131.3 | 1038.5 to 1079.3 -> 0.99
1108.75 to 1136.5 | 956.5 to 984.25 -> 0.94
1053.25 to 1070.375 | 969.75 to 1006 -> 0.96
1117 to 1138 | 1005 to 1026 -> 0.97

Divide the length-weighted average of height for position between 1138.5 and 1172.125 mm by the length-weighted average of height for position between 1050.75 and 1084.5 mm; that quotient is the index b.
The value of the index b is 0.97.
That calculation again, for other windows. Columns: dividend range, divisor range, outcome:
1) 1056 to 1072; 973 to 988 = 0.96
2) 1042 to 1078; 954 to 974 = 0.95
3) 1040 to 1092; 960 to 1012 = 0.97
